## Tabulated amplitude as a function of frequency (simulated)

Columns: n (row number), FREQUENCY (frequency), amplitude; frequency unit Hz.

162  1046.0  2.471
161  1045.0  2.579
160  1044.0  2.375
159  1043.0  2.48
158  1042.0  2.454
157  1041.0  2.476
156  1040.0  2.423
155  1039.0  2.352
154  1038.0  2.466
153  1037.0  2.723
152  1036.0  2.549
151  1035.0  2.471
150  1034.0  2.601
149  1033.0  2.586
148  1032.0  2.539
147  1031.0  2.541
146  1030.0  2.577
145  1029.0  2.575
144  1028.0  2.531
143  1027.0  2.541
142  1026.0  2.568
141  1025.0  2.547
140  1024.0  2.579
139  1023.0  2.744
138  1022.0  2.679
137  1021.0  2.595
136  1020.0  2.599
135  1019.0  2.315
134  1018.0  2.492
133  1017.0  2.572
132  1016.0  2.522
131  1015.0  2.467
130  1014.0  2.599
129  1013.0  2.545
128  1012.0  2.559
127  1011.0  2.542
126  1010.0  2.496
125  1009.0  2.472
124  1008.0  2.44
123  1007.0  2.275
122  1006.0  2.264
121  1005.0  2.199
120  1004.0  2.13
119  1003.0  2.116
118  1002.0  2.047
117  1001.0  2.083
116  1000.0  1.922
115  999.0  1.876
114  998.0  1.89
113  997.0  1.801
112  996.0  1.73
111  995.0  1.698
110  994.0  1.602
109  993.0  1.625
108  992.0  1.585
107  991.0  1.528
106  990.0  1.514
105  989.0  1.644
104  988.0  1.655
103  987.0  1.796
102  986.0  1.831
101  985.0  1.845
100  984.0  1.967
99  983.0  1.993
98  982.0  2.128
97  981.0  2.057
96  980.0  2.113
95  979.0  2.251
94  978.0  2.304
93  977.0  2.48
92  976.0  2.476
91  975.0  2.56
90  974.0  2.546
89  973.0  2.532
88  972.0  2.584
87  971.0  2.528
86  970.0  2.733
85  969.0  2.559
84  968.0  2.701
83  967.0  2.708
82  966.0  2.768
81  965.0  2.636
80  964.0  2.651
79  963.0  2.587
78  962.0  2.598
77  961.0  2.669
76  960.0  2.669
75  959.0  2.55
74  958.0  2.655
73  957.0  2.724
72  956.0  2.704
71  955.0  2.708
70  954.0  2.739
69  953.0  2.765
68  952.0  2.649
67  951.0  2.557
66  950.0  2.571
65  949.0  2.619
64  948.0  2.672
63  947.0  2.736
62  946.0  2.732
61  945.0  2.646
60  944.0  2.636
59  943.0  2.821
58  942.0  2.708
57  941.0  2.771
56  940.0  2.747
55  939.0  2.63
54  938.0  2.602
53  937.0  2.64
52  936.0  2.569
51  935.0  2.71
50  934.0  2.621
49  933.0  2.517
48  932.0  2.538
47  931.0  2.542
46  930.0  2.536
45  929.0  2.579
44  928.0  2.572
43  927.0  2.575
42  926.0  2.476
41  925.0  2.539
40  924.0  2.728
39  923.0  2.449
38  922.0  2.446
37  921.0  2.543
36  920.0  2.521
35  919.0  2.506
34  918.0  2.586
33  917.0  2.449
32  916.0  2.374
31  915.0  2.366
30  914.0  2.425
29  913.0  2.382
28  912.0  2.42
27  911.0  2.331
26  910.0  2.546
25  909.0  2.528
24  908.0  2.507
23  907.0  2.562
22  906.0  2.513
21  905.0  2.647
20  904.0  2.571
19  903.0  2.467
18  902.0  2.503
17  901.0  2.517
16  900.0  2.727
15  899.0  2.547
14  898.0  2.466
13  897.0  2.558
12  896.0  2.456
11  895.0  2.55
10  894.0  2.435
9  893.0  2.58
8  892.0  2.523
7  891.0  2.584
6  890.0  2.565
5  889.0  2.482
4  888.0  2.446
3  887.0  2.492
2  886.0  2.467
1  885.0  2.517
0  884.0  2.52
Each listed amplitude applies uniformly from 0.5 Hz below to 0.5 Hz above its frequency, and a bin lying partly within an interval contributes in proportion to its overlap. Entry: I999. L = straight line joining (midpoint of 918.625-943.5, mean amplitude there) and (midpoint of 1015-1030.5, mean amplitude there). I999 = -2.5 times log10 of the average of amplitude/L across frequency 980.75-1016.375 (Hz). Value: 0.25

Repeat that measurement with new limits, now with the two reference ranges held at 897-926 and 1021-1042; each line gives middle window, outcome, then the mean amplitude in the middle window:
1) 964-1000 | 0.19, 2.13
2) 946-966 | -0.06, 2.66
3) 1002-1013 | 0.09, 2.34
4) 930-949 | -0.06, 2.65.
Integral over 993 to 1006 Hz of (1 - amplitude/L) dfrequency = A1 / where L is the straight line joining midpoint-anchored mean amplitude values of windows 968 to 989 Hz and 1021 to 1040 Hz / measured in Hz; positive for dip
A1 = 2.45 Hz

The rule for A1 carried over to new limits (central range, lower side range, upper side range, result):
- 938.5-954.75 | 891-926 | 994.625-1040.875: -1.5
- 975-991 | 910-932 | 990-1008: 0.2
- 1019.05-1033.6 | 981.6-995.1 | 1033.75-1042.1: -1.6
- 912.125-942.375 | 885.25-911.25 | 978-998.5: -3.4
